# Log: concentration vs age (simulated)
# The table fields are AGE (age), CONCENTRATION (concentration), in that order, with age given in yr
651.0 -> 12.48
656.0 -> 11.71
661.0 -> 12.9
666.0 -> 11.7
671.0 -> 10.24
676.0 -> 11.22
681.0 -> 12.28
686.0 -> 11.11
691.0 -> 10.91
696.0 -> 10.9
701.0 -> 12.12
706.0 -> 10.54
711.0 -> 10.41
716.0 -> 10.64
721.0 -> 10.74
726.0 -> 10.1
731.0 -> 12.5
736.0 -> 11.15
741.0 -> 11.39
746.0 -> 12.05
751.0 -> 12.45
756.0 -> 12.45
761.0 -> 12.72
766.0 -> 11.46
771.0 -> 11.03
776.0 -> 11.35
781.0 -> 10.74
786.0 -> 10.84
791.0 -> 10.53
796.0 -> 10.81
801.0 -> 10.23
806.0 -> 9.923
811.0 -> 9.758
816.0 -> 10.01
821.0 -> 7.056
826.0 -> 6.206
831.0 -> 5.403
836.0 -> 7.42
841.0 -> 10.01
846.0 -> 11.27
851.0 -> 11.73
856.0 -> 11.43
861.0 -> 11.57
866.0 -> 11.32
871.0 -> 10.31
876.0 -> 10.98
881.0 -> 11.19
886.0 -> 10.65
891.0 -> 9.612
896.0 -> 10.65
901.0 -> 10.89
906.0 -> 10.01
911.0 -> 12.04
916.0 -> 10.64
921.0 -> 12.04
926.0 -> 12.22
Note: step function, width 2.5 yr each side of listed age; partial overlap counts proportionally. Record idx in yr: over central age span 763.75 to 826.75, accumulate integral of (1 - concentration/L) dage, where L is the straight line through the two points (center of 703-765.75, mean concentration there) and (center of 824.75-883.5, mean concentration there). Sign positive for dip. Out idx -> 3.7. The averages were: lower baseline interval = 11.4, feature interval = 10.1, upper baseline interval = 9.98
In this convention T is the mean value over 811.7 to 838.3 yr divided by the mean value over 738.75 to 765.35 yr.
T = 0.61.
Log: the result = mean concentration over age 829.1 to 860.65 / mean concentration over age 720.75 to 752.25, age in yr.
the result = 0.85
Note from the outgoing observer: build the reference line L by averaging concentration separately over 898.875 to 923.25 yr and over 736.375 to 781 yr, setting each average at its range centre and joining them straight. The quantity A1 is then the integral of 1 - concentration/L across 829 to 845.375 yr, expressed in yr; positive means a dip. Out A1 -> 4.8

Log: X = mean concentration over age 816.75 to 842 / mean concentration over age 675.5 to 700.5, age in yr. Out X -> 0.6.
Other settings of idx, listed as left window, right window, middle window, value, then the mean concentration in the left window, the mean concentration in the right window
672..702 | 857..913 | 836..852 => 0.8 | 11.3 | 10.8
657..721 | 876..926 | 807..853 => 9.4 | 11.2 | 10.9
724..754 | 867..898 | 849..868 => -1.3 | 11.6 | 10.6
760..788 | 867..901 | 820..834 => 6.1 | 11.3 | 10.6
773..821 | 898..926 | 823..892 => 5.6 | 10.3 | 11.2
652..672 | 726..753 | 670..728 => 4.0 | 11.8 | 11.7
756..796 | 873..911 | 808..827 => 4.5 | 11.3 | 10.7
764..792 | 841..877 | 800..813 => 1.3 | 11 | 11.2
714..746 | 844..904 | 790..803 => 0.6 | 11.2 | 11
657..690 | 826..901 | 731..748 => -0.9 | 11.6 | 10.1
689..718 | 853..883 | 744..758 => -1.7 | 10.9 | 11.1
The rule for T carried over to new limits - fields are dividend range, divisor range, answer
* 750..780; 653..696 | 1.03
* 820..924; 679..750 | 0.91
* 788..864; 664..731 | 0.87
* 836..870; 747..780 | 0.92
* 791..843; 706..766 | 0.76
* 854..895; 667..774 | 0.96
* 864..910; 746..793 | 0.92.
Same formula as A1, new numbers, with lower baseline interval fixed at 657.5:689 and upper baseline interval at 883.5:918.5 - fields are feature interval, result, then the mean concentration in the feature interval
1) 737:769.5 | -2.2 yr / 12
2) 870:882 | -0.1 yr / 10.8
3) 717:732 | 0.6 yr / 10.9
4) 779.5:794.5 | 0.5 yr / 10.7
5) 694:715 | 0.9 yr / 11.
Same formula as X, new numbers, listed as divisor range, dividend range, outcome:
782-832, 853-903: 1.18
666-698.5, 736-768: 1.08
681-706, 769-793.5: 0.97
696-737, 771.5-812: 0.96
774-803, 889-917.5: 0.99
